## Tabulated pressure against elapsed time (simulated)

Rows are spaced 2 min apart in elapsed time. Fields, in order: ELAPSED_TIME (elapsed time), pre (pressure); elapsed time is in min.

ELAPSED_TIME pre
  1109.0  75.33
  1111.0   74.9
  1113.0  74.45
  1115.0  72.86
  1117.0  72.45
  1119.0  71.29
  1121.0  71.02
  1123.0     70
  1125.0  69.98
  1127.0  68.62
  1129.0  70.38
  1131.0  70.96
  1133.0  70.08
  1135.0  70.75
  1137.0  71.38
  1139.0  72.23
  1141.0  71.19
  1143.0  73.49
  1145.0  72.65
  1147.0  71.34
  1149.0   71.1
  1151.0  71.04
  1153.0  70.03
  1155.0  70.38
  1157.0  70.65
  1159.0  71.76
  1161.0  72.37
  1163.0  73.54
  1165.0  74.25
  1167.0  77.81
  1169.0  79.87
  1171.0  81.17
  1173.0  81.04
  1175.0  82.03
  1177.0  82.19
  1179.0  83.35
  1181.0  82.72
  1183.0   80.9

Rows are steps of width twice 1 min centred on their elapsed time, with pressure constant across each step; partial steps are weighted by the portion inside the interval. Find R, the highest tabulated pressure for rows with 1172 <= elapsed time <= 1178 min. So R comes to 82.19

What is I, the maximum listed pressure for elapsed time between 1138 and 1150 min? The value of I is 73.49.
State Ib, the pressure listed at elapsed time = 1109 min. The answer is 75.33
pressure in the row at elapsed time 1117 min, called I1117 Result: 72.45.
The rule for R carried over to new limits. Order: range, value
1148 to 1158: 71.1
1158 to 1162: 72.37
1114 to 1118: 72.86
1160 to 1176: 82.03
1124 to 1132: 70.96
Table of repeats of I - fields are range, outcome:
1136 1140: 72.23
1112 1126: 74.45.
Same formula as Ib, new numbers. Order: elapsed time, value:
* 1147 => 71.34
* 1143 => 73.49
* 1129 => 70.38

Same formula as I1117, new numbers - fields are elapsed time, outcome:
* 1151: 71.04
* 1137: 71.38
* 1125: 69.98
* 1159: 71.76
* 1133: 70.08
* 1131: 70.96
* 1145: 72.65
